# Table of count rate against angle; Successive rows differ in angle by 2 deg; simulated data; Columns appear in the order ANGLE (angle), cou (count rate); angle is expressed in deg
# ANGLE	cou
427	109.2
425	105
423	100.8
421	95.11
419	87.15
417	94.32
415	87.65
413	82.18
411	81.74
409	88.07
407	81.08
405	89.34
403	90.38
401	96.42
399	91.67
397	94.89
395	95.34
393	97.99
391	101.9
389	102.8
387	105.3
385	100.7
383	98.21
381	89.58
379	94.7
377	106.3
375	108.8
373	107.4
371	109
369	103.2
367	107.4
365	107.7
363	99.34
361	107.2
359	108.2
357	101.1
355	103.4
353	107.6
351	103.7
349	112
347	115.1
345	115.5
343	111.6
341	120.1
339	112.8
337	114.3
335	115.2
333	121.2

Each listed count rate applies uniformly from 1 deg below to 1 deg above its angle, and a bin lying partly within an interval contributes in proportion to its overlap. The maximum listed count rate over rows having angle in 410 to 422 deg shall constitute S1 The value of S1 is 95.11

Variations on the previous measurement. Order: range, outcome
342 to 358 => 115.5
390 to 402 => 101.9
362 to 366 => 107.7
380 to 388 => 105.3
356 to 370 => 108.2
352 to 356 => 107.6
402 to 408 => 90.38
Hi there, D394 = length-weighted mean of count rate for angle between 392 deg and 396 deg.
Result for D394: 96.7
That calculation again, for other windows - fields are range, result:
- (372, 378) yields 108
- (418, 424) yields 94.4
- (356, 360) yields 105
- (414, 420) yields 89.7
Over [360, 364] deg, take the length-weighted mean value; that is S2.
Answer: 103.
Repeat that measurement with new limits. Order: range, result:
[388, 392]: 102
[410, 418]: 86.5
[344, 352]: 112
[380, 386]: 96.2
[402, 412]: 86.1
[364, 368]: 108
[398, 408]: 89.8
